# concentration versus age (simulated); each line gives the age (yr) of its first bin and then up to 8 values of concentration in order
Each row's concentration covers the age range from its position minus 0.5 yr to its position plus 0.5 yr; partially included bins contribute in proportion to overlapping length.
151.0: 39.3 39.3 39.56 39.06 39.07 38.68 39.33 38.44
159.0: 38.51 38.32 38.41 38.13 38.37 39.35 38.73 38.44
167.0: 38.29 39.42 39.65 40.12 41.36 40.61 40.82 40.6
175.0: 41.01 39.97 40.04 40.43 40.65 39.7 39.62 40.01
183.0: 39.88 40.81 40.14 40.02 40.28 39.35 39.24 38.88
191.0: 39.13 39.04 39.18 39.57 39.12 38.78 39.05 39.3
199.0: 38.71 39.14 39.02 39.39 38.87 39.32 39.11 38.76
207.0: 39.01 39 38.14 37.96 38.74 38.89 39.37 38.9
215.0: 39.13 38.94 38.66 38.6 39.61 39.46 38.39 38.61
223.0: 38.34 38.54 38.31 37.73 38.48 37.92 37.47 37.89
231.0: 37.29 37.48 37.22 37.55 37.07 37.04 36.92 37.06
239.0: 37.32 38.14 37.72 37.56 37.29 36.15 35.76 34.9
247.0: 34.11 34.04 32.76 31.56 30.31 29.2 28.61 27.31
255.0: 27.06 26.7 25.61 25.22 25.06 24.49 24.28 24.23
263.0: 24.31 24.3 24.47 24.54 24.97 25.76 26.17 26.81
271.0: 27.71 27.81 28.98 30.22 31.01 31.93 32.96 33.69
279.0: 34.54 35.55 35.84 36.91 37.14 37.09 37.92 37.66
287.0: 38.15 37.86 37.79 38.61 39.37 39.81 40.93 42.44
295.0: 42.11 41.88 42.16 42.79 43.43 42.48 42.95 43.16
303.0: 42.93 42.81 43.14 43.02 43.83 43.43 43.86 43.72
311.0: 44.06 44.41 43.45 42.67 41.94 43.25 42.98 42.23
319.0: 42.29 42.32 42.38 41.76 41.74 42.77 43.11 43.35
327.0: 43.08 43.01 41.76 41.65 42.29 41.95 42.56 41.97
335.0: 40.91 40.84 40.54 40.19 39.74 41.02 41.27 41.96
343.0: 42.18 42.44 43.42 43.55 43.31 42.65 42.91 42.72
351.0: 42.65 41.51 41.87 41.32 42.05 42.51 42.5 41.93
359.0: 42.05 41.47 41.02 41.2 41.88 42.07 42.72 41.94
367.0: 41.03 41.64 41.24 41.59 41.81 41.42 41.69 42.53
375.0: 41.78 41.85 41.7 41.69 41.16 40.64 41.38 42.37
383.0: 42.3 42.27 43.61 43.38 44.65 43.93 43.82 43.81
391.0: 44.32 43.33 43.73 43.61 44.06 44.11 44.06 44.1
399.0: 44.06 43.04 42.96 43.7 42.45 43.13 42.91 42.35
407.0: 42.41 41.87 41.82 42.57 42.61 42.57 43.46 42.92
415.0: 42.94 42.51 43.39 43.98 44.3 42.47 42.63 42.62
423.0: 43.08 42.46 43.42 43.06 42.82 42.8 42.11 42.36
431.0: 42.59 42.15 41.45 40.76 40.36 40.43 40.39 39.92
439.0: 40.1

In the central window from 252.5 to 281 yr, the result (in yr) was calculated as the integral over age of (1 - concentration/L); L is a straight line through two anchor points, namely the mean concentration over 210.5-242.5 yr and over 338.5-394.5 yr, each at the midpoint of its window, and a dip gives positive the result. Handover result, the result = 8.4 yr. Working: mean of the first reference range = 38.1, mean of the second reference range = 42.3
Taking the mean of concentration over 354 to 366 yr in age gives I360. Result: 41.9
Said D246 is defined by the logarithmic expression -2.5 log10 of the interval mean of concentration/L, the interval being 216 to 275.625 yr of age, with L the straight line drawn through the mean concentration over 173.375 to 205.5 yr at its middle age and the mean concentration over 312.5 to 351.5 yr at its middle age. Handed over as 0.23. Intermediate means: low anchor 39.6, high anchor 42.2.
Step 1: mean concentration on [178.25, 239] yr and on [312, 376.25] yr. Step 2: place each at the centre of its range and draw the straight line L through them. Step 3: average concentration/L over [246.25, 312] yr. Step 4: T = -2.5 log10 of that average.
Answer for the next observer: 0.18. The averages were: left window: 38.8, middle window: 34.5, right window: 42.1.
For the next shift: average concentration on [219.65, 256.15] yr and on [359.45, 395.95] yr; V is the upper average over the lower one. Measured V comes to 1.2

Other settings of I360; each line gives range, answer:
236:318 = 35.4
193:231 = 38.7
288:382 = 42.1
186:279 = 34.8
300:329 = 43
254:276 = 26.3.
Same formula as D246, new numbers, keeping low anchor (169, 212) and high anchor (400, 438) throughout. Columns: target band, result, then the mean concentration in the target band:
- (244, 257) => 0.28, 31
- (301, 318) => -0.06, 43.2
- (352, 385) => 0.00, 41.8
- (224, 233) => 0.06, 37.8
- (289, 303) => -0.02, 41.6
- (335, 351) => -0.01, 41.9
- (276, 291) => 0.12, 36.5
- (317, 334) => -0.03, 42.4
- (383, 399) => -0.04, 43.7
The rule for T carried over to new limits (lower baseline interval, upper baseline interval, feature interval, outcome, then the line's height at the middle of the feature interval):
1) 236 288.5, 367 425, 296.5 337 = -0.18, 36.1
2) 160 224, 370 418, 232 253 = 0.14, 40.2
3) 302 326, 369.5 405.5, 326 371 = 0.03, 42.9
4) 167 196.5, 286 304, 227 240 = 0.08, 40.4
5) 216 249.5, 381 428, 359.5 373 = 0.01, 41.9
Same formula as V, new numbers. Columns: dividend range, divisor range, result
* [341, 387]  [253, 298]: 1.31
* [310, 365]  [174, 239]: 1.09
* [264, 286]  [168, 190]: 0.77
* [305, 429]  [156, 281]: 1.18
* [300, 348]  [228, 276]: 1.36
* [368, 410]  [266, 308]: 1.16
